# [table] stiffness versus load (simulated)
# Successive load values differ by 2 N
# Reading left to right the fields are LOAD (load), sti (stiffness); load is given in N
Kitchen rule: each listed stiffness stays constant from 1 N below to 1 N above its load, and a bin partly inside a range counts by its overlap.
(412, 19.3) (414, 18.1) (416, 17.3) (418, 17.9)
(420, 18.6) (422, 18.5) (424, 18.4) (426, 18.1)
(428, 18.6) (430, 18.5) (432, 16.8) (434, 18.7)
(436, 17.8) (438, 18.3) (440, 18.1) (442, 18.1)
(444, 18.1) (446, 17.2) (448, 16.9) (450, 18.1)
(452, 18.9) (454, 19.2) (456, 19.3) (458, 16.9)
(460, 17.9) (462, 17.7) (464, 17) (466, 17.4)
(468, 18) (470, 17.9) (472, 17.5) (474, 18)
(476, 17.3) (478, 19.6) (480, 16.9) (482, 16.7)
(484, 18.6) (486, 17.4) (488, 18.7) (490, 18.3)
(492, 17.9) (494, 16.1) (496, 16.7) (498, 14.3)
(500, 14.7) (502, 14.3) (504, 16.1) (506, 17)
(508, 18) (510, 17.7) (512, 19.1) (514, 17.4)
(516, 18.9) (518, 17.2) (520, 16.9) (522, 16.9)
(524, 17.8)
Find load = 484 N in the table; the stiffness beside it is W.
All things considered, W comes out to 18.6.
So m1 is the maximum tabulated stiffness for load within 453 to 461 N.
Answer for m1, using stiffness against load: 19.3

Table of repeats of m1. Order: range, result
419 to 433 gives 18.6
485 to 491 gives 18.7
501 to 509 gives 18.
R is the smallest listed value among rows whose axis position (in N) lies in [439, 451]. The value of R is 16.9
